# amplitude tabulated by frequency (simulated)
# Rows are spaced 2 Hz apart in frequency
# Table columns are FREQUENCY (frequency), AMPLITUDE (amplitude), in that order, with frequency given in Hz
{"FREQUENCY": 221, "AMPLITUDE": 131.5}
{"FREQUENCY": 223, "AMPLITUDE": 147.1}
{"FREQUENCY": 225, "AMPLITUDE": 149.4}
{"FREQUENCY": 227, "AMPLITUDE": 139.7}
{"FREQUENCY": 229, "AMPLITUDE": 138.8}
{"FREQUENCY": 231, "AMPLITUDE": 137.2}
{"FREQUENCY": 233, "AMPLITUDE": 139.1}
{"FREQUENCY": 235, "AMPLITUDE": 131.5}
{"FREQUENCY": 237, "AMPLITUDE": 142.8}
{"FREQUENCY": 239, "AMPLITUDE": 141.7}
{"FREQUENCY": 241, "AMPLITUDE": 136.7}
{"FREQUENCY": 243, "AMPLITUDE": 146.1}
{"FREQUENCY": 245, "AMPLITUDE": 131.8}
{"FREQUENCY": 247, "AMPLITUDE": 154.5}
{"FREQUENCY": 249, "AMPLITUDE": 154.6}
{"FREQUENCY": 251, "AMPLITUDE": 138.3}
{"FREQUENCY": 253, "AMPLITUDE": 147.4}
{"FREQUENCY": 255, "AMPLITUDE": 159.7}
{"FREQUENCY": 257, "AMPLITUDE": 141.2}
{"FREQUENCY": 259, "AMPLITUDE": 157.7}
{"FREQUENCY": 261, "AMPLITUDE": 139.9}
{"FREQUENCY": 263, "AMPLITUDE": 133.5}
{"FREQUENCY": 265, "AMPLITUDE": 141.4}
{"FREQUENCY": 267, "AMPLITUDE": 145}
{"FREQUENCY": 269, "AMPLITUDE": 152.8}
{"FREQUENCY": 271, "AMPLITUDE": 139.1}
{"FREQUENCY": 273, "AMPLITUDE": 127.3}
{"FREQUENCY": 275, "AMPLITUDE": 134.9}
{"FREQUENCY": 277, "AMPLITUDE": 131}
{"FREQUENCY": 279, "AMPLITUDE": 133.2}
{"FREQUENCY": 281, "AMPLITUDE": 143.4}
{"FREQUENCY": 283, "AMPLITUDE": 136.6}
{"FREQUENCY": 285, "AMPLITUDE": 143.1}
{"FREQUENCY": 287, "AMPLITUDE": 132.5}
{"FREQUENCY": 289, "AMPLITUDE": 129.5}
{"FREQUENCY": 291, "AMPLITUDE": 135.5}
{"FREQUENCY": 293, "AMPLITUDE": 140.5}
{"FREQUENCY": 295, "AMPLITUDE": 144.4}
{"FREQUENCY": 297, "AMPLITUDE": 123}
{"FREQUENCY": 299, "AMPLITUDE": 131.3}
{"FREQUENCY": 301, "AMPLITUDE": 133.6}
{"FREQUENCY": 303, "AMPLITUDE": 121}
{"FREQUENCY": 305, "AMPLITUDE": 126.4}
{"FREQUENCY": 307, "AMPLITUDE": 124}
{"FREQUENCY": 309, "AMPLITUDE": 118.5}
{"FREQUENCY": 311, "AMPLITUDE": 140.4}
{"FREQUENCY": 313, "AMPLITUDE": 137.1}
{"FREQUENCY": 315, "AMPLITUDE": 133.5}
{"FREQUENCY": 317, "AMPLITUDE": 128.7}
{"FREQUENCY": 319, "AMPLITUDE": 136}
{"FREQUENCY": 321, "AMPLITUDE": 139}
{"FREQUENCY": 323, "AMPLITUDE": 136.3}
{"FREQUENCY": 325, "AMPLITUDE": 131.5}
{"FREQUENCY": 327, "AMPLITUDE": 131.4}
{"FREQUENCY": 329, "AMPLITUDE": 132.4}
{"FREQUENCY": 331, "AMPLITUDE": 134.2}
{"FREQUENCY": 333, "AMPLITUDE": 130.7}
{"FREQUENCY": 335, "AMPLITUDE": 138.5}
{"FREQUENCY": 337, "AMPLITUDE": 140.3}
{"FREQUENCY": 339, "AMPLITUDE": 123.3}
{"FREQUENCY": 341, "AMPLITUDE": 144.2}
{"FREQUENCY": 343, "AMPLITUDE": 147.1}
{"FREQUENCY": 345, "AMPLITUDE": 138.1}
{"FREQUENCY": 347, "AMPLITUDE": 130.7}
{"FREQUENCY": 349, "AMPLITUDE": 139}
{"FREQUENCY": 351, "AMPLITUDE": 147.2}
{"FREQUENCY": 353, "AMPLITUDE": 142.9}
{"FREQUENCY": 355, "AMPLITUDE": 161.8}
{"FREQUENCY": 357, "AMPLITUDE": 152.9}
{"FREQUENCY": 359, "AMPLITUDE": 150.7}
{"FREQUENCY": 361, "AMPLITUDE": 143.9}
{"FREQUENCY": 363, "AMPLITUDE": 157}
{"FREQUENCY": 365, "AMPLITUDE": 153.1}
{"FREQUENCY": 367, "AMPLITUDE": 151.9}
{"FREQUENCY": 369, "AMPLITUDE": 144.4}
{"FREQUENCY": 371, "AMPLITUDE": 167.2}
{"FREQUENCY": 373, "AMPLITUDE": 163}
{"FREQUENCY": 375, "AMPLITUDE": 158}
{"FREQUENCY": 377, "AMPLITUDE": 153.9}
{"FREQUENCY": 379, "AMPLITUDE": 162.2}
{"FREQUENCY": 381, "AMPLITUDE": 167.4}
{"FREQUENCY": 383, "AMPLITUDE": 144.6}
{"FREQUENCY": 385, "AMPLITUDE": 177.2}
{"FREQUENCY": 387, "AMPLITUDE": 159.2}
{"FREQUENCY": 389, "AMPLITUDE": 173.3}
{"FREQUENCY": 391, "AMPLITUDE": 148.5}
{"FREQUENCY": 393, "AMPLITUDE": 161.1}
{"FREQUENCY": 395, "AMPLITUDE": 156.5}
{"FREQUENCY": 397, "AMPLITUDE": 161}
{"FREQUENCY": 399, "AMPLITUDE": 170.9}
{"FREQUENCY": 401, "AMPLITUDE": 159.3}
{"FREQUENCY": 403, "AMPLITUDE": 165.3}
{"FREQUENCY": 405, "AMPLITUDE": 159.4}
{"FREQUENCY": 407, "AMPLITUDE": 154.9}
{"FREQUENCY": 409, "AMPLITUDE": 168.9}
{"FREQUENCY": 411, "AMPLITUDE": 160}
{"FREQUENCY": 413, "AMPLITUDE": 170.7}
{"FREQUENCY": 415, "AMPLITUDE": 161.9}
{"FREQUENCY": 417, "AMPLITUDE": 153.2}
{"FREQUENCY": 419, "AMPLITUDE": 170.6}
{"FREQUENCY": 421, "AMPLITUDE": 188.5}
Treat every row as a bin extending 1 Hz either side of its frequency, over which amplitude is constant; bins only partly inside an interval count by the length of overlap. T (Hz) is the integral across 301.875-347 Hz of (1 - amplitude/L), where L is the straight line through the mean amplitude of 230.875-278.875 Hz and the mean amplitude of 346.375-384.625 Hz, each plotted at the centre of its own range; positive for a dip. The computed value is 4.7 Hz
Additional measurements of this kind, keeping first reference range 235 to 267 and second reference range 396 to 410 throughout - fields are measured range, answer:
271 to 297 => 2.2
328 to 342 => 1.8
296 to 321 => 3.5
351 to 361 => 0.4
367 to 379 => 0.1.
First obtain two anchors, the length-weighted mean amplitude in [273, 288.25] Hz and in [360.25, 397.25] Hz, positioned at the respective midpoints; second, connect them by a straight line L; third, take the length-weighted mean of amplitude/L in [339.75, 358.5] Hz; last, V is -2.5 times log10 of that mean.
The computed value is 0.05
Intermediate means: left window 136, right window 158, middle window 145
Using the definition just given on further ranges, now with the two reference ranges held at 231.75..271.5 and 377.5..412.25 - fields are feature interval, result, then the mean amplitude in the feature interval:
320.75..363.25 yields 0.11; 140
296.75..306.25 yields 0.18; 127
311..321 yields 0.13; 135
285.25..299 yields 0.11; 135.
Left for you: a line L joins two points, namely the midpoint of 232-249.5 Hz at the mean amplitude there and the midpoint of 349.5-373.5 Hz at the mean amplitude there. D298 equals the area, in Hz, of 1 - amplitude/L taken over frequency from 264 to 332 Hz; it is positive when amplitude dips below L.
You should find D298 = 5.8 Hz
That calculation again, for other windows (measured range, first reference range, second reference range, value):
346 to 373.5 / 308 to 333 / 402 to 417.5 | -0.80 Hz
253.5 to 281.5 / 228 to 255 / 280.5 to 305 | -0.69 Hz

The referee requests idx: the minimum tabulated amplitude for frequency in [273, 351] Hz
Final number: 118.5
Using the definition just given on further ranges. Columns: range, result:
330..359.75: 123.3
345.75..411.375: 130.7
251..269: 133.5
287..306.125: 121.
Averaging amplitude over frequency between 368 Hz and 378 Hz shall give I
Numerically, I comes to 157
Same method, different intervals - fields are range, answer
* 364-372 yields 154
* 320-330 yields 134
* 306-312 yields 128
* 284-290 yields 135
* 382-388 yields 160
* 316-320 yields 132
